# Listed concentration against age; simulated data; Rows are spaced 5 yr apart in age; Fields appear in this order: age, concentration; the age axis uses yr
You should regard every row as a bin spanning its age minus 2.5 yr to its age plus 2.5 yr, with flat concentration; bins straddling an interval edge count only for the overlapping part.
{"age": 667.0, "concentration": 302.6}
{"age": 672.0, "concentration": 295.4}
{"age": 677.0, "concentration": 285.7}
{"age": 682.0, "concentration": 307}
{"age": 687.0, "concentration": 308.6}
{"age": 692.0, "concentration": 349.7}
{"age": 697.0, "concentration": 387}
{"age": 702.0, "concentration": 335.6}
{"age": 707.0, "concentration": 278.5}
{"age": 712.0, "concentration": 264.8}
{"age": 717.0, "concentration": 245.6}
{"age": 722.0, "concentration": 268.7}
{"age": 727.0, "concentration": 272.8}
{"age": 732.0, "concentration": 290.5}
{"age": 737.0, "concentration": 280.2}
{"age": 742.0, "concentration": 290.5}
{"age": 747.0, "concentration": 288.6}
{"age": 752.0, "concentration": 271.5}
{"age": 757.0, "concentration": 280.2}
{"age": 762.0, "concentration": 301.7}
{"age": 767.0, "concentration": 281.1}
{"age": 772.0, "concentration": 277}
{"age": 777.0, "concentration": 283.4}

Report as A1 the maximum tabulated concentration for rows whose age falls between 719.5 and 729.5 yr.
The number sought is 272.8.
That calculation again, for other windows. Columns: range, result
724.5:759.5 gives 290.5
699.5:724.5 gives 335.6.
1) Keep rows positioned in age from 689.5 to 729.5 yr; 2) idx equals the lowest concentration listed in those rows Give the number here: 245.6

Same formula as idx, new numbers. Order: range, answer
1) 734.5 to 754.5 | 271.5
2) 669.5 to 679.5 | 285.7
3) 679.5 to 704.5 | 307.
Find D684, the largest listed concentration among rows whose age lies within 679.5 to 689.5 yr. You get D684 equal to 308.6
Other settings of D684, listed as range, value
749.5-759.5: 280.2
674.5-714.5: 387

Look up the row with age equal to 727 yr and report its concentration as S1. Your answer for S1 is 272.8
